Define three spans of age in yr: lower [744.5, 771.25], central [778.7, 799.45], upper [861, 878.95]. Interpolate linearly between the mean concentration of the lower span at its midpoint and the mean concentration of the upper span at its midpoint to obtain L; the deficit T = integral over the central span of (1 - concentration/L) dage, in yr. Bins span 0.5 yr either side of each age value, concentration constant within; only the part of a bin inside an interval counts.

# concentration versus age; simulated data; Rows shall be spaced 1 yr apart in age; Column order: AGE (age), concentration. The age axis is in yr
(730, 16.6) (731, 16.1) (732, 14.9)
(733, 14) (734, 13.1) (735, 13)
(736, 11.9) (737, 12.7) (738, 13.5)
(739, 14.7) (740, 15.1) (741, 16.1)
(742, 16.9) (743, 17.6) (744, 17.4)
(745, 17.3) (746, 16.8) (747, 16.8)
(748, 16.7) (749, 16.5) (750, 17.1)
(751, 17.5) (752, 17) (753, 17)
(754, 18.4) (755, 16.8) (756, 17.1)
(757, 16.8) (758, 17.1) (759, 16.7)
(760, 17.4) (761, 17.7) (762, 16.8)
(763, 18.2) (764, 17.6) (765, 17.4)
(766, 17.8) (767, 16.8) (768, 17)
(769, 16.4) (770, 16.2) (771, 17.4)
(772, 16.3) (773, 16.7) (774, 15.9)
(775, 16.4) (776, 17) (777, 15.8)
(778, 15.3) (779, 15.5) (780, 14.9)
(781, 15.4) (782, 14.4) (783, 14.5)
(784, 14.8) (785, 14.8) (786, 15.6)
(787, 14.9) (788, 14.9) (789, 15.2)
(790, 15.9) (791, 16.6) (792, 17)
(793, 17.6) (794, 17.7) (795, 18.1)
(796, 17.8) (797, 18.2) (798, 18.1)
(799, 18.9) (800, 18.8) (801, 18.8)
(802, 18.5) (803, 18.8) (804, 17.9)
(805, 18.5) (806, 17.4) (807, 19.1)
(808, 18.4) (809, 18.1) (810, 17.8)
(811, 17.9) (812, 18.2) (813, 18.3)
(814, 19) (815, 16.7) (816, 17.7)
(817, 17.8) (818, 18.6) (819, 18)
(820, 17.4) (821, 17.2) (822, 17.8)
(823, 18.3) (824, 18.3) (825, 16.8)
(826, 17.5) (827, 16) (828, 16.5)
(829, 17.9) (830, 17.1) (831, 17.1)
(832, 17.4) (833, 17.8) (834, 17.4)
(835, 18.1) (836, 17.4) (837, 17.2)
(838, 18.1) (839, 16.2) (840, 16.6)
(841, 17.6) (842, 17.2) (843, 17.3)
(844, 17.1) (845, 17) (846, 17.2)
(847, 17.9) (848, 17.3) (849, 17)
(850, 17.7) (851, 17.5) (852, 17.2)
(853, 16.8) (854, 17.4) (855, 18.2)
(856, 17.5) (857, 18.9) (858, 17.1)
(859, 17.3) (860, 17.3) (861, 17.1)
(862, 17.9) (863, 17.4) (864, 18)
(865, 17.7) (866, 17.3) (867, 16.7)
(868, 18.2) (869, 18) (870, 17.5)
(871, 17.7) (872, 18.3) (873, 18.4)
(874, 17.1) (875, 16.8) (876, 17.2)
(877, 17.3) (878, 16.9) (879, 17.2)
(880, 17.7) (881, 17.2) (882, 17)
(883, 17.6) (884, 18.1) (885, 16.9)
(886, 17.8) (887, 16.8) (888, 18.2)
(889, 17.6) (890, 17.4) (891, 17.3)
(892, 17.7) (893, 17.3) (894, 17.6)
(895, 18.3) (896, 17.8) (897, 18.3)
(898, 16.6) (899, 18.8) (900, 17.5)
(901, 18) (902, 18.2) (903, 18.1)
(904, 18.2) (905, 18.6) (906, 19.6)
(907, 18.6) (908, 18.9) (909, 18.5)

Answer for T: 1.2 yr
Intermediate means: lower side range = 17.1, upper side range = 17.5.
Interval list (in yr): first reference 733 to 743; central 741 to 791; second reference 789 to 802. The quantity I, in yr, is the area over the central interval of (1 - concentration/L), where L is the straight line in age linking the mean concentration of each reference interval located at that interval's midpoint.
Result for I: -2.0 yr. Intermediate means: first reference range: 14.3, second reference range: 17.7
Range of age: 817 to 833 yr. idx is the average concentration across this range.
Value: 17.5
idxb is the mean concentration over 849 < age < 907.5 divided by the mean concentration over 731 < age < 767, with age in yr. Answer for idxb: 1.08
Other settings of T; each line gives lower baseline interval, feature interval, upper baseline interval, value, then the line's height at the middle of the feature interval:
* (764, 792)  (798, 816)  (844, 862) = -1.9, 16.5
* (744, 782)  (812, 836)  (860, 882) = -0.6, 17.2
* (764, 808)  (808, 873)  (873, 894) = -1.6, 17.1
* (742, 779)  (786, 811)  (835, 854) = -0.7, 17.1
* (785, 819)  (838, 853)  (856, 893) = 0.3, 17.6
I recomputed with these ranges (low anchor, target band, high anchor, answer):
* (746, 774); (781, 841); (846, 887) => -0.23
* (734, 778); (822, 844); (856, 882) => -0.20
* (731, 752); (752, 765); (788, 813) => -0.88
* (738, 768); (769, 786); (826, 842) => 1.31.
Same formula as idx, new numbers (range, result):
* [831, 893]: 17.5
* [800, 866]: 17.6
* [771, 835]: 17.1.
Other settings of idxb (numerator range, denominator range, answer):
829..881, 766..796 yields 1.08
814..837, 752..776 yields 1.03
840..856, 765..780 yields 1.05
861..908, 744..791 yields 1.08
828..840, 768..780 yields 1.07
